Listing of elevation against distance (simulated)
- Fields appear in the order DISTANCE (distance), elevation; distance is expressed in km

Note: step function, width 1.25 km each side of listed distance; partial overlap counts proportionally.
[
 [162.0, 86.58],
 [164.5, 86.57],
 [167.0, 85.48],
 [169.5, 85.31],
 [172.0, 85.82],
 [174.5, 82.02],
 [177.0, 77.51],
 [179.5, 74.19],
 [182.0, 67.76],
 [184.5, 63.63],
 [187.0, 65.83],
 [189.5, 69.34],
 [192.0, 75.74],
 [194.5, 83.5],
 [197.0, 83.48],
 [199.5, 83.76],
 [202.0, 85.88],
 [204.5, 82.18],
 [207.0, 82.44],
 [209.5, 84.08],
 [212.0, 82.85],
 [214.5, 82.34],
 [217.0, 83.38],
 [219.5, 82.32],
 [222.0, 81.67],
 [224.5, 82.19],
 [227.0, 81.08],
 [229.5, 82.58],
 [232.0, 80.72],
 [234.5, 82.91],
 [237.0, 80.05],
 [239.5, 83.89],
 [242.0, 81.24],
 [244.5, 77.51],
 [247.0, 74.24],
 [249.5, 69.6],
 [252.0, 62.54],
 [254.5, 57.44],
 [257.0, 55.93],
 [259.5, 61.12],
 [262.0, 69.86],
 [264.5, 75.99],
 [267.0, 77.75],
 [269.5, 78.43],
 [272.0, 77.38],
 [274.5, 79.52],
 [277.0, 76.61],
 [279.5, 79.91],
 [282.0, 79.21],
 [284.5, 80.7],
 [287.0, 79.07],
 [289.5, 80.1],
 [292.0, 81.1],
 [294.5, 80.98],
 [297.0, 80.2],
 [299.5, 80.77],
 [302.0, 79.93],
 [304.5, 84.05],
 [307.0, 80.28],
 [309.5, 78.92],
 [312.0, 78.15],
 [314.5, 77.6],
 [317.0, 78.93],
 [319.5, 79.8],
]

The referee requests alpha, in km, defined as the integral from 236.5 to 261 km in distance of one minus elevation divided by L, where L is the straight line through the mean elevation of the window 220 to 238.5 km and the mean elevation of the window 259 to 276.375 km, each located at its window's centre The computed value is 2.6 km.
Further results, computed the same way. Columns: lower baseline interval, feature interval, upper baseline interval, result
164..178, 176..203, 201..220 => 2.6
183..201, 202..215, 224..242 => -0.9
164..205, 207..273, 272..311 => 2.2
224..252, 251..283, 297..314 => 3.1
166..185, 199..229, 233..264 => -3.3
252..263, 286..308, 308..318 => -2.2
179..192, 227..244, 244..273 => -3.0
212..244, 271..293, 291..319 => 0.4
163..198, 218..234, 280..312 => -0.6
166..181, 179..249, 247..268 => -5.0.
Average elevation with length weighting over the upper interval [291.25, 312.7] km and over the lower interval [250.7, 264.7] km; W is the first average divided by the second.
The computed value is 1.3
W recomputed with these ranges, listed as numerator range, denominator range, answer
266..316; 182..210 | 1.03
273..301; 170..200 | 1.05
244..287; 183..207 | 0.94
